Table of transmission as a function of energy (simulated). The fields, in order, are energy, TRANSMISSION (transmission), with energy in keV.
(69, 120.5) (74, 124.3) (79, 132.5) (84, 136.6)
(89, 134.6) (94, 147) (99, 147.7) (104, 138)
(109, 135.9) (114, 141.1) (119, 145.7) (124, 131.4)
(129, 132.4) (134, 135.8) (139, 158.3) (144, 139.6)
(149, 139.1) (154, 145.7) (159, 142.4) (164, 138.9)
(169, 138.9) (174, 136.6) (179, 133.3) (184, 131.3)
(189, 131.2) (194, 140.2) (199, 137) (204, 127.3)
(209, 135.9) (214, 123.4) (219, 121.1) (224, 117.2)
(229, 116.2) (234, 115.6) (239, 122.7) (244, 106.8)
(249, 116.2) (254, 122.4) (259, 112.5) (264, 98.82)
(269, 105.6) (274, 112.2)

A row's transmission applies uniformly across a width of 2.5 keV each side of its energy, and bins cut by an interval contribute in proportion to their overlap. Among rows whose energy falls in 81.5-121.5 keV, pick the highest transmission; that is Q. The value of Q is 147.7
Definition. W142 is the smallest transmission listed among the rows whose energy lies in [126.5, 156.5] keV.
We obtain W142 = 132.4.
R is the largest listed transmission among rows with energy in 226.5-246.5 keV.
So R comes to 122.7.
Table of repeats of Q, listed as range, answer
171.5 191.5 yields 136.6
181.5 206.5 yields 140.2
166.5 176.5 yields 138.9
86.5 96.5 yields 147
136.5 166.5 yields 158.3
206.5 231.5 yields 135.9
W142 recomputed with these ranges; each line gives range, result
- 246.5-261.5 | 112.5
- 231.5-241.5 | 115.6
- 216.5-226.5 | 117.2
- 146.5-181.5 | 133.3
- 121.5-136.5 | 131.4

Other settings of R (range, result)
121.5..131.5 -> 132.4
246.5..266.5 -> 122.4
